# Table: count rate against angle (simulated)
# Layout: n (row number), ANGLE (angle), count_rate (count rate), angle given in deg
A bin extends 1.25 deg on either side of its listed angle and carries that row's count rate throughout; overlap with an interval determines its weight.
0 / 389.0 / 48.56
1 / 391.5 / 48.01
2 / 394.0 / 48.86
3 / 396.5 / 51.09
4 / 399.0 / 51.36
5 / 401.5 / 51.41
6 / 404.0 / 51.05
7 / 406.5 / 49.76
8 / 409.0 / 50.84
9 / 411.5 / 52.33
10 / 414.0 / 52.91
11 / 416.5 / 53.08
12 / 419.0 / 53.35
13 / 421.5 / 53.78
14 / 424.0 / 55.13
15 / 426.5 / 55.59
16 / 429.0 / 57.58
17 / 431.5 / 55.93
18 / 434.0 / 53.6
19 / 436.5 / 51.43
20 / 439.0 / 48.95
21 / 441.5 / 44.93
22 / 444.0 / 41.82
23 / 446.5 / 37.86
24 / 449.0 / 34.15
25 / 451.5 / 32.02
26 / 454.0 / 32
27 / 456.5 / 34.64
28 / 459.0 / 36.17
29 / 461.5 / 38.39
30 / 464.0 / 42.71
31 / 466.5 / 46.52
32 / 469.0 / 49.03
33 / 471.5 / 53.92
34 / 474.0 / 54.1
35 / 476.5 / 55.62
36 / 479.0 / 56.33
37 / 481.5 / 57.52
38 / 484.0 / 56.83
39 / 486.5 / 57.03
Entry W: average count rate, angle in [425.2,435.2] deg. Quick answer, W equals 55.7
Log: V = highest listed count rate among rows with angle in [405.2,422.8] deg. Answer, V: 53.78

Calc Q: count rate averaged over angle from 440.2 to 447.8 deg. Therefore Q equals 41.5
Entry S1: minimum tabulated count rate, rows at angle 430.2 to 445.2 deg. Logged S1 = 41.82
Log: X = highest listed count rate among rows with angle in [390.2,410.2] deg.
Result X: 51.41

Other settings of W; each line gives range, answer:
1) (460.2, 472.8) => 46.1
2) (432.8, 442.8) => 49.7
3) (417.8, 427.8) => 54.5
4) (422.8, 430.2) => 56.1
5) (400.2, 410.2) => 50.8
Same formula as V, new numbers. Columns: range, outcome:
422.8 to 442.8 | 57.58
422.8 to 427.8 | 55.59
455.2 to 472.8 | 53.92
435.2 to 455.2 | 51.43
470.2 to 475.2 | 54.1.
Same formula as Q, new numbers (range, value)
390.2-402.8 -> 50.1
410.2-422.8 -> 53.1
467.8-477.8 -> 53.2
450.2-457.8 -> 32.9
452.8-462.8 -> 35.4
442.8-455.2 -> 35.6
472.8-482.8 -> 55.9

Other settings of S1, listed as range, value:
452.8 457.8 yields 32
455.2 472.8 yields 34.64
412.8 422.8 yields 52.91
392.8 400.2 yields 48.86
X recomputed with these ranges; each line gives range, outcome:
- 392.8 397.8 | 51.09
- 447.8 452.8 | 34.15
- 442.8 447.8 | 41.82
